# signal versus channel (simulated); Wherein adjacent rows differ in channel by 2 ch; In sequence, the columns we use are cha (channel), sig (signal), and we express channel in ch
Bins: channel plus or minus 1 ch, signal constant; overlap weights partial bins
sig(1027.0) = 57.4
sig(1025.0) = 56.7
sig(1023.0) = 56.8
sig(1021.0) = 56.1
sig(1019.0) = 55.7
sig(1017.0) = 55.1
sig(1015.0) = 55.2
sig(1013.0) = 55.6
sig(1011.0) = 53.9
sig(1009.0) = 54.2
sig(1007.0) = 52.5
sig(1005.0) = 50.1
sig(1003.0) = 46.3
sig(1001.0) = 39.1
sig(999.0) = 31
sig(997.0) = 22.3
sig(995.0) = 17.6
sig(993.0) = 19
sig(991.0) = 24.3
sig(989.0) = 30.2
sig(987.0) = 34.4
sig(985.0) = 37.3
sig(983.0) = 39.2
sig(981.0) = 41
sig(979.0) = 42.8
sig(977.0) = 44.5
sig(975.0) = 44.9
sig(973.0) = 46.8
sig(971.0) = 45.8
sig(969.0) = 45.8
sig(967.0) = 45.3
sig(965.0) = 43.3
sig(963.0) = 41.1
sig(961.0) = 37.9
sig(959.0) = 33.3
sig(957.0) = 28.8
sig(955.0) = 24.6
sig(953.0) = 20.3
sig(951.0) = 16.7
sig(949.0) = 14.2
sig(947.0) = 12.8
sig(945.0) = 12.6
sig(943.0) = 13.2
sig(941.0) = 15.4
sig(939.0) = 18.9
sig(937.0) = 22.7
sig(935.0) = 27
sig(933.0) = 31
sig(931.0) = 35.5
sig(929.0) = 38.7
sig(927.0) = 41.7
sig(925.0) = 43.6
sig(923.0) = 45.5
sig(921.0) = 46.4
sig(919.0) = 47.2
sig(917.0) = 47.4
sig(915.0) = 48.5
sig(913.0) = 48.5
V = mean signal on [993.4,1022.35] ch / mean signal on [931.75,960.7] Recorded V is 2.1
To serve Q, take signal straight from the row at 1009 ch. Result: 54.2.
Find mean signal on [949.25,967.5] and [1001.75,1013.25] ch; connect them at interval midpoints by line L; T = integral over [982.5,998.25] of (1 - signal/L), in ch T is 5.8 ch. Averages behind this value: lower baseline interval 31.3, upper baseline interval 51.6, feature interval 27.7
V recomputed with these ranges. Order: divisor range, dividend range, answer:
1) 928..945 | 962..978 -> 1.82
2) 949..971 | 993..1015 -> 1.25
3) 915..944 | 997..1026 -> 1.46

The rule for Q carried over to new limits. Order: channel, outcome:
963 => 41.1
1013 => 55.6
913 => 48.5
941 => 15.4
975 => 44.9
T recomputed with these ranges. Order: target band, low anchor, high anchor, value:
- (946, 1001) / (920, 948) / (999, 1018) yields 9.9 ch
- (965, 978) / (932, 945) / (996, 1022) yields -4.6 ch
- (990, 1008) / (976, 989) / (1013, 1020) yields 5.3 ch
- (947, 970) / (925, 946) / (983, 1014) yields 0.0 ch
